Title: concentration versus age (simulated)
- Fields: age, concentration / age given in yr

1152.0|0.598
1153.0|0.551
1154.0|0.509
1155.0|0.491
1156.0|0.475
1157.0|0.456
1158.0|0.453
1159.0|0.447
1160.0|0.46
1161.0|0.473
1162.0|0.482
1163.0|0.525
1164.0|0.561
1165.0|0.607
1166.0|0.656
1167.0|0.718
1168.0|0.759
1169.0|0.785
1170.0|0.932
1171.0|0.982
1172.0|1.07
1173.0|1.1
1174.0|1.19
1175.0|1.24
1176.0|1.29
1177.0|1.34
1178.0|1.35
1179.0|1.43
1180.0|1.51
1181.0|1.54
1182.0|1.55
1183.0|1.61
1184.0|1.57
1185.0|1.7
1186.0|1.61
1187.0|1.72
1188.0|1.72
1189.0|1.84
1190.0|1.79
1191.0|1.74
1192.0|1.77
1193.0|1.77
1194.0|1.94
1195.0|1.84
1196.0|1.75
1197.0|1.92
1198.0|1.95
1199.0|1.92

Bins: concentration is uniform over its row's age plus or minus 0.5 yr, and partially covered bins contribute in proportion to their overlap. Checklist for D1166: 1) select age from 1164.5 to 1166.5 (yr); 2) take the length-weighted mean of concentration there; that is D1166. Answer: 0.631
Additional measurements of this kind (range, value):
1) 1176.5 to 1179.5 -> 1.37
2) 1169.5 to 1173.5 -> 1.02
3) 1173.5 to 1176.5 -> 1.24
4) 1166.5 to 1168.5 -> 0.738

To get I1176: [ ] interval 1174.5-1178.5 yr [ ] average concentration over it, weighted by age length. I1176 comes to 1.3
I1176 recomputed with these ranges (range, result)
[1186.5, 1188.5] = 1.72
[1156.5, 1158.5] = 0.455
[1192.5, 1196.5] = 1.83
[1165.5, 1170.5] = 0.77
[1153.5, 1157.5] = 0.483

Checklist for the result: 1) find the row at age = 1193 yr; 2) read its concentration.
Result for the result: 1.77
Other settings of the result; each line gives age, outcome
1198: 1.95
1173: 1.1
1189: 1.84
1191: 1.74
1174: 1.19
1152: 0.598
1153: 0.551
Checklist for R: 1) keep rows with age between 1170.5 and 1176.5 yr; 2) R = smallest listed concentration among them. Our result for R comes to 0.982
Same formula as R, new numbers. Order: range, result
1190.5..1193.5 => 1.74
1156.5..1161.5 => 0.447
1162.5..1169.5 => 0.525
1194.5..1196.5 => 1.75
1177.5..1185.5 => 1.35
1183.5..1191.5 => 1.57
